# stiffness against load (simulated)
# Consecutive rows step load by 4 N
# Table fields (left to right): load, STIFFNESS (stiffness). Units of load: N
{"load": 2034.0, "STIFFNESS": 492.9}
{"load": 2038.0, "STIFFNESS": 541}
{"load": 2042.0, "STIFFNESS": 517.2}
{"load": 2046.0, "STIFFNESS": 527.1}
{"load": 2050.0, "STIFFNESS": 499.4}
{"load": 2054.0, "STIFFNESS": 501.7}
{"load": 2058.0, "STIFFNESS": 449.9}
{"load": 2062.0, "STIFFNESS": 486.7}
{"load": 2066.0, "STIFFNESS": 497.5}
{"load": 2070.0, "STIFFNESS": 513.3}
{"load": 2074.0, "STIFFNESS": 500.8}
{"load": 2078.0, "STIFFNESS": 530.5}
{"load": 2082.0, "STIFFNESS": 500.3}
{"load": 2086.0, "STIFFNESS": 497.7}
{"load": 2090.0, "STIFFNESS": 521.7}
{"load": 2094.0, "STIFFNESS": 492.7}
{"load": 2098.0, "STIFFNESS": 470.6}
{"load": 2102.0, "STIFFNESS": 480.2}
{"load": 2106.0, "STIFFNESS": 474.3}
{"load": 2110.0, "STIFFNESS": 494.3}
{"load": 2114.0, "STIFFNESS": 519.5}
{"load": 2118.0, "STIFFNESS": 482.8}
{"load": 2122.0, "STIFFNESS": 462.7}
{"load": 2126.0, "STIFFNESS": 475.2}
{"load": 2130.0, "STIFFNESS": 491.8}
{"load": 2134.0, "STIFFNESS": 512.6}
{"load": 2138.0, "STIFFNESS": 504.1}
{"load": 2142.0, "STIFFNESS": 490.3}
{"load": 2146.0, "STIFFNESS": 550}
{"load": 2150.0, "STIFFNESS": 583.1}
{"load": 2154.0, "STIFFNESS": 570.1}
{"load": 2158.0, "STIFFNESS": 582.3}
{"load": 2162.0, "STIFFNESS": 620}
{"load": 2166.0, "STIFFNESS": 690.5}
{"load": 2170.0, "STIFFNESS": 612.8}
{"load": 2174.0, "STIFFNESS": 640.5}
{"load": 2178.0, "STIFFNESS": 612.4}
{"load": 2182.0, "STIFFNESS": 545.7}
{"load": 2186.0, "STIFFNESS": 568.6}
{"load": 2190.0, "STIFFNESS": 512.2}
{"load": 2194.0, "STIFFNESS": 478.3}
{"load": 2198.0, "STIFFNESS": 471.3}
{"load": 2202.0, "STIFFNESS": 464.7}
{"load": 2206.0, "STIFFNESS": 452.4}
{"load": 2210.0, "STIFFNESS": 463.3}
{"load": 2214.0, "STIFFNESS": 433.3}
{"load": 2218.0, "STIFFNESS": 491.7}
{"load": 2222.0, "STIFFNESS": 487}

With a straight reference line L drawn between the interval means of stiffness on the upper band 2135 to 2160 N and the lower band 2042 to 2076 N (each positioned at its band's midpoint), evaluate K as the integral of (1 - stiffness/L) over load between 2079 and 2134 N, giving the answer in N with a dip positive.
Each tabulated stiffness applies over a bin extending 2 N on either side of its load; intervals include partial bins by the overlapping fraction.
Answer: 3.4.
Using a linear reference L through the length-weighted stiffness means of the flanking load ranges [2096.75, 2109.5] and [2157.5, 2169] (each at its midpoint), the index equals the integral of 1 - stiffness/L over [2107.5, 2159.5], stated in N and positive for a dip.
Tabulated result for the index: 3.8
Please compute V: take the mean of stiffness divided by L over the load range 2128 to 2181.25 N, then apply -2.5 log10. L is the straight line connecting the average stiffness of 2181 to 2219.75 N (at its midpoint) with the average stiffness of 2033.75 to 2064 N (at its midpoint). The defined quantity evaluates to -0.17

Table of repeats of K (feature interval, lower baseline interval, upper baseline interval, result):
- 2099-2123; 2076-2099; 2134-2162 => 1.6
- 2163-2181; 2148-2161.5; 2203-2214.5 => -3.0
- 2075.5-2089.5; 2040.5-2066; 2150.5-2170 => 0.5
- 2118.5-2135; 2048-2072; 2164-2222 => 0.9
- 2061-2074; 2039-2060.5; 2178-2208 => 0.0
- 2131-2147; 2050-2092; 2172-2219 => -0.1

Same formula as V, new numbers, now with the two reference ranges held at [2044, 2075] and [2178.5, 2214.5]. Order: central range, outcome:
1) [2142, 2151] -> -0.108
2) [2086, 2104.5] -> 0.011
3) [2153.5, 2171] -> -0.242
